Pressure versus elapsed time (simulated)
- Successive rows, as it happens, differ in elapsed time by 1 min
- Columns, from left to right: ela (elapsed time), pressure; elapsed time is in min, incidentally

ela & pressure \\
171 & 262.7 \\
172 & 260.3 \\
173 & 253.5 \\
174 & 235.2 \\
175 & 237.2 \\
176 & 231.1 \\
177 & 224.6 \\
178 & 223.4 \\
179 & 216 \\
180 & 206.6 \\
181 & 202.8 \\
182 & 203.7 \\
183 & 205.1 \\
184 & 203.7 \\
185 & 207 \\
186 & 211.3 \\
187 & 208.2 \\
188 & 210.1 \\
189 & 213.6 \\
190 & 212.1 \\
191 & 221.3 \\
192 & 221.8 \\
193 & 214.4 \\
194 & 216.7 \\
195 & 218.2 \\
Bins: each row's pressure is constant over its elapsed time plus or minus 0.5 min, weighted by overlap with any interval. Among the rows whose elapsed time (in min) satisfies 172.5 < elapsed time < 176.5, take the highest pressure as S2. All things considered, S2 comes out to 253.5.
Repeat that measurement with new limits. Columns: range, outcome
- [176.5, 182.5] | 224.6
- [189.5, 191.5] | 221.3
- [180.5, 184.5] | 205.1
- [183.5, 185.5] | 207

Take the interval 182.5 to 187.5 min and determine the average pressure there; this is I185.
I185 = 207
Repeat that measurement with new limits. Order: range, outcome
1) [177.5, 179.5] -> 220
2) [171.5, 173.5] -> 257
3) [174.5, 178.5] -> 229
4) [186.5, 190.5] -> 211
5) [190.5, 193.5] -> 219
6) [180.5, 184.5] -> 204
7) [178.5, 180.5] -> 211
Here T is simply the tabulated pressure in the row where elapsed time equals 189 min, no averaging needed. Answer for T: 213.6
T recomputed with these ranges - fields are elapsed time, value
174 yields 235.2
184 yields 203.7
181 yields 202.8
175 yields 237.2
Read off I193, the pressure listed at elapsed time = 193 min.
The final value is 214.4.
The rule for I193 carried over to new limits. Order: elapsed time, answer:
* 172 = 260.3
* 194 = 216.7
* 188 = 210.1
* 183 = 205.1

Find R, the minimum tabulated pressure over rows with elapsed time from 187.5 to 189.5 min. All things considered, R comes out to 210.1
